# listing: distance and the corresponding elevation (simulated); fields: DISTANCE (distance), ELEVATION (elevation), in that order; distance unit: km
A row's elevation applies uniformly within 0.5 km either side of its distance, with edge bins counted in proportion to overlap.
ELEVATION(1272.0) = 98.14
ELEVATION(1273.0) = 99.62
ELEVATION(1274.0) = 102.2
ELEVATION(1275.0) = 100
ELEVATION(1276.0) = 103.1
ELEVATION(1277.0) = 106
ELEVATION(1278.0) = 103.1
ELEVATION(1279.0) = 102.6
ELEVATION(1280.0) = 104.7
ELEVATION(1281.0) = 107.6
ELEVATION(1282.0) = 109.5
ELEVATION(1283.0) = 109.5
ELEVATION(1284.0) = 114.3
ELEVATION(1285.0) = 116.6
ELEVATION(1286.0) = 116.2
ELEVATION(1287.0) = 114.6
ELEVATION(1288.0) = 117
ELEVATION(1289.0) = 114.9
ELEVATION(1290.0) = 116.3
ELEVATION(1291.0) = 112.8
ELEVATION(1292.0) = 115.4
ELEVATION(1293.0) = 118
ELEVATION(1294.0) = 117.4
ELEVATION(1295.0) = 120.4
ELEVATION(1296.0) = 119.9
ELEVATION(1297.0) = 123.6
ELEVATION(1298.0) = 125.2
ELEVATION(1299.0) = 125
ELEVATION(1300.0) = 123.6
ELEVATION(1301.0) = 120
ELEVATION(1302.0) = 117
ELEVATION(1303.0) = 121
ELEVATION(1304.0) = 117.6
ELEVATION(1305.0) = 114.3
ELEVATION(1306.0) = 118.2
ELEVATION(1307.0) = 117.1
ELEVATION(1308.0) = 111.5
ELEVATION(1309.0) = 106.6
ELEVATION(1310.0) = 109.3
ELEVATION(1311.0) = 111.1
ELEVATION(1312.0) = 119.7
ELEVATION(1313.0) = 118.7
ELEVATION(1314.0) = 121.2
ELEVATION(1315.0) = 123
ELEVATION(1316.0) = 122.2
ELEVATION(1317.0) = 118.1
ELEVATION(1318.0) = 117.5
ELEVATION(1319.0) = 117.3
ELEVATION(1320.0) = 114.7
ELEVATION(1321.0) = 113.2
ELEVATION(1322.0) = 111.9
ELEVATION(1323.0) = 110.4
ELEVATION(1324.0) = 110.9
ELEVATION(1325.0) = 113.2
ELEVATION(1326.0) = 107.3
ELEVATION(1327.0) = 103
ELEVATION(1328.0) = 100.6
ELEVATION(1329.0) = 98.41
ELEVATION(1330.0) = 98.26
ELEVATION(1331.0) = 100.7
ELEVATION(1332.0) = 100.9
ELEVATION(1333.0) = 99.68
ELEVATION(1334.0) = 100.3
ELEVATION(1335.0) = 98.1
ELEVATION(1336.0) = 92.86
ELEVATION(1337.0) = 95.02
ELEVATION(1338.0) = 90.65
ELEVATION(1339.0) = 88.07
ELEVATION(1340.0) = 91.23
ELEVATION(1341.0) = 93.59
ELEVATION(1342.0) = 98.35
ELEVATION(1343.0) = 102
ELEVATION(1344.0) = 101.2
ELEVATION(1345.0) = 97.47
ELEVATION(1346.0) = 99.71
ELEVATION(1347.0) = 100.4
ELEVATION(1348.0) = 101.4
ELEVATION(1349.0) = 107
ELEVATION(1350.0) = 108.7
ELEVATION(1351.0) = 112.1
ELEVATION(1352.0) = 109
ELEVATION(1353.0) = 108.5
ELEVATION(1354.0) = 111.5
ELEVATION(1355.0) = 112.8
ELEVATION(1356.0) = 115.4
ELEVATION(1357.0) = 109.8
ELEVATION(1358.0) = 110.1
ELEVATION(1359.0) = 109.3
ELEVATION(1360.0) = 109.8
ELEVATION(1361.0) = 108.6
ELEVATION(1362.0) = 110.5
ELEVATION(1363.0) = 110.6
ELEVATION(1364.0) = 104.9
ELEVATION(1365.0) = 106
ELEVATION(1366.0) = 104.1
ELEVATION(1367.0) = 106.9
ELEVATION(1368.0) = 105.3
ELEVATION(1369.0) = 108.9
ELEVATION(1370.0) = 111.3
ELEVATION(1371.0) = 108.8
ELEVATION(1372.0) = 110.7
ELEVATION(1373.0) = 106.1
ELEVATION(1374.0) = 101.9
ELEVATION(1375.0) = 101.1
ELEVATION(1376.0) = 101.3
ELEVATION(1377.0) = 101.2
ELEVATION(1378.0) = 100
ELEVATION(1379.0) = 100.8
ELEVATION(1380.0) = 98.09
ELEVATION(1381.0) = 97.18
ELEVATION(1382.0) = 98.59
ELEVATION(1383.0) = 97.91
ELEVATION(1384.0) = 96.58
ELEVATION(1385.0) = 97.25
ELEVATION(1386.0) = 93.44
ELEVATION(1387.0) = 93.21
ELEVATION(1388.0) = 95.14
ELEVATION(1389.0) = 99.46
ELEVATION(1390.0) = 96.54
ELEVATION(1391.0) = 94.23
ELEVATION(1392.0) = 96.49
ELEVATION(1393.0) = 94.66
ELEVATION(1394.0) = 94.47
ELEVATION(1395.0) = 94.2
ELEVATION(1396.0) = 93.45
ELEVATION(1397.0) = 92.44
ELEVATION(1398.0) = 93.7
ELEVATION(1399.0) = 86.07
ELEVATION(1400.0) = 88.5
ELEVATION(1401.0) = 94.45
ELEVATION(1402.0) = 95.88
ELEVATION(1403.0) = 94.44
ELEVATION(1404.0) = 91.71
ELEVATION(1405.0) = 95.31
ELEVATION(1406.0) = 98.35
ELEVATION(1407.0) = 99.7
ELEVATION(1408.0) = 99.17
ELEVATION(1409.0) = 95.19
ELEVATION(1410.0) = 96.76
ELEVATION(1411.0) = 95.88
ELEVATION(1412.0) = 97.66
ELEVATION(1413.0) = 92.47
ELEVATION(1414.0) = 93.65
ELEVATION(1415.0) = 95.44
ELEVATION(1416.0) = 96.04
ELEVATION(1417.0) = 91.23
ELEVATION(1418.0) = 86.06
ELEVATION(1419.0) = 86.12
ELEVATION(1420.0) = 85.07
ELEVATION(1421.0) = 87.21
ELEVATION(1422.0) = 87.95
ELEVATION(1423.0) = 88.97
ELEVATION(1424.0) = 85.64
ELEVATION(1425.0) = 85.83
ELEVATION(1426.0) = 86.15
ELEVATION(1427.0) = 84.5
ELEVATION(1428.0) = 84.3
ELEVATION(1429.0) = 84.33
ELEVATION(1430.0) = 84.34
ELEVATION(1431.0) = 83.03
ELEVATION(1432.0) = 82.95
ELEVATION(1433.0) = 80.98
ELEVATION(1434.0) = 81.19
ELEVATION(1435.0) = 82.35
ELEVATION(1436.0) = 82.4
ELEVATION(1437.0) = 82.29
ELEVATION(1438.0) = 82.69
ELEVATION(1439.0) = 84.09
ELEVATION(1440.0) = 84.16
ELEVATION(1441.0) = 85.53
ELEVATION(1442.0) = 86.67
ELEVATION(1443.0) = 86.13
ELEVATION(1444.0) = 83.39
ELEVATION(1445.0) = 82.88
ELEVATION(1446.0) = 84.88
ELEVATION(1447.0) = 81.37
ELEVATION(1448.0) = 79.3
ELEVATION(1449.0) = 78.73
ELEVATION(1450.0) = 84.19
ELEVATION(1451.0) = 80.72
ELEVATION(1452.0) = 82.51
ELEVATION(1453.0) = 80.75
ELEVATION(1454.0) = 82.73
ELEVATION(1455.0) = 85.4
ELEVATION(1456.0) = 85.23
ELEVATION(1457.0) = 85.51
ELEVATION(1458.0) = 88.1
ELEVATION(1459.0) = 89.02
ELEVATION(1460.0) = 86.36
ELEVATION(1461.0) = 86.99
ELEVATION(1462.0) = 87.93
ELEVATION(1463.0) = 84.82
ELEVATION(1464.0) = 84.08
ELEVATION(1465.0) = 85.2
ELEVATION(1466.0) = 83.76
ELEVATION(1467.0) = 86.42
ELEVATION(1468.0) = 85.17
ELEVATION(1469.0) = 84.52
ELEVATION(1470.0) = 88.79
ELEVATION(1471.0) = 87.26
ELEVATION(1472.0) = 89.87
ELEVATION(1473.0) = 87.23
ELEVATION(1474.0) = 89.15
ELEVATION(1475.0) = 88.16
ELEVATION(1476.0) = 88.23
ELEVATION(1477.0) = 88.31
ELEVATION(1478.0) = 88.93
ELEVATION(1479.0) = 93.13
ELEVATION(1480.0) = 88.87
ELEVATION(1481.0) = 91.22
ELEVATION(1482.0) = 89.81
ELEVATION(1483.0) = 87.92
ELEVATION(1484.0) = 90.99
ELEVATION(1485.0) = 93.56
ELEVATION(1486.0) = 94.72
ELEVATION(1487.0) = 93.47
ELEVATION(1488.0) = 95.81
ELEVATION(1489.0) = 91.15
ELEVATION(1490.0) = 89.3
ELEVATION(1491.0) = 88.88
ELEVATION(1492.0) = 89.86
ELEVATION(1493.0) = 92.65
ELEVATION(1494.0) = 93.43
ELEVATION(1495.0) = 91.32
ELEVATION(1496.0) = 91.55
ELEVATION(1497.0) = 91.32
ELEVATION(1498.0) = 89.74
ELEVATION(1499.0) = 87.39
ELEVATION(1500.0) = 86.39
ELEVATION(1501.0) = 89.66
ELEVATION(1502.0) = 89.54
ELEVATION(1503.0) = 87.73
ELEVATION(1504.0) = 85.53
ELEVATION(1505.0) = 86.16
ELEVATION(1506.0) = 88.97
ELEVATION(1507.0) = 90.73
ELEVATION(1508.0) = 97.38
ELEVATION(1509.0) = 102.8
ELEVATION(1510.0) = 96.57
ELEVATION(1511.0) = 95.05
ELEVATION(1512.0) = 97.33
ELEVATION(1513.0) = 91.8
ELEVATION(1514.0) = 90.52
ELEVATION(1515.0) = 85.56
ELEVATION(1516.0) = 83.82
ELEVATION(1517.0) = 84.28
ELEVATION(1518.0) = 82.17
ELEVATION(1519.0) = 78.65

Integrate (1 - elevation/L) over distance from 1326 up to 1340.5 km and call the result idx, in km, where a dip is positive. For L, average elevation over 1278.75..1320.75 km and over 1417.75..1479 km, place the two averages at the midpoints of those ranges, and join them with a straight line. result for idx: 1.6 km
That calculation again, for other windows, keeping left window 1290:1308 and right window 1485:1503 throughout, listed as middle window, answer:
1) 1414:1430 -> 2.1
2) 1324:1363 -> 3.2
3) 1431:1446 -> 2.3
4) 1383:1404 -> 2.2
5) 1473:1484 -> 0.4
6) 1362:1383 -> 0.8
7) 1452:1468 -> 1.7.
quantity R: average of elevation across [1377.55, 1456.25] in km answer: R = 89.7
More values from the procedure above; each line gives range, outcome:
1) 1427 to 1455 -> 83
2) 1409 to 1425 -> 91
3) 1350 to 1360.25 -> 111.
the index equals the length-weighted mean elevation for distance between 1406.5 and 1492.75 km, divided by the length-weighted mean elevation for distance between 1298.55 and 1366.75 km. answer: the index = 0.8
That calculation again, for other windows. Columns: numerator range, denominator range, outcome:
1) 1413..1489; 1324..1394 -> 0.85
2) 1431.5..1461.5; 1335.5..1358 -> 0.82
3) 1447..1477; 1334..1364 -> 0.82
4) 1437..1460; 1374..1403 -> 0.87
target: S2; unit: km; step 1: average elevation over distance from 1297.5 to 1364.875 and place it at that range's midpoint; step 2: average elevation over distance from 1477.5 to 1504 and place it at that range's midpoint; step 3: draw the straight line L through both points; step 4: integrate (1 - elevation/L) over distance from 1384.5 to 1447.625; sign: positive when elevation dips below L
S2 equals 5.9 km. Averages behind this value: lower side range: 109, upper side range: 90.6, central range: 89.8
